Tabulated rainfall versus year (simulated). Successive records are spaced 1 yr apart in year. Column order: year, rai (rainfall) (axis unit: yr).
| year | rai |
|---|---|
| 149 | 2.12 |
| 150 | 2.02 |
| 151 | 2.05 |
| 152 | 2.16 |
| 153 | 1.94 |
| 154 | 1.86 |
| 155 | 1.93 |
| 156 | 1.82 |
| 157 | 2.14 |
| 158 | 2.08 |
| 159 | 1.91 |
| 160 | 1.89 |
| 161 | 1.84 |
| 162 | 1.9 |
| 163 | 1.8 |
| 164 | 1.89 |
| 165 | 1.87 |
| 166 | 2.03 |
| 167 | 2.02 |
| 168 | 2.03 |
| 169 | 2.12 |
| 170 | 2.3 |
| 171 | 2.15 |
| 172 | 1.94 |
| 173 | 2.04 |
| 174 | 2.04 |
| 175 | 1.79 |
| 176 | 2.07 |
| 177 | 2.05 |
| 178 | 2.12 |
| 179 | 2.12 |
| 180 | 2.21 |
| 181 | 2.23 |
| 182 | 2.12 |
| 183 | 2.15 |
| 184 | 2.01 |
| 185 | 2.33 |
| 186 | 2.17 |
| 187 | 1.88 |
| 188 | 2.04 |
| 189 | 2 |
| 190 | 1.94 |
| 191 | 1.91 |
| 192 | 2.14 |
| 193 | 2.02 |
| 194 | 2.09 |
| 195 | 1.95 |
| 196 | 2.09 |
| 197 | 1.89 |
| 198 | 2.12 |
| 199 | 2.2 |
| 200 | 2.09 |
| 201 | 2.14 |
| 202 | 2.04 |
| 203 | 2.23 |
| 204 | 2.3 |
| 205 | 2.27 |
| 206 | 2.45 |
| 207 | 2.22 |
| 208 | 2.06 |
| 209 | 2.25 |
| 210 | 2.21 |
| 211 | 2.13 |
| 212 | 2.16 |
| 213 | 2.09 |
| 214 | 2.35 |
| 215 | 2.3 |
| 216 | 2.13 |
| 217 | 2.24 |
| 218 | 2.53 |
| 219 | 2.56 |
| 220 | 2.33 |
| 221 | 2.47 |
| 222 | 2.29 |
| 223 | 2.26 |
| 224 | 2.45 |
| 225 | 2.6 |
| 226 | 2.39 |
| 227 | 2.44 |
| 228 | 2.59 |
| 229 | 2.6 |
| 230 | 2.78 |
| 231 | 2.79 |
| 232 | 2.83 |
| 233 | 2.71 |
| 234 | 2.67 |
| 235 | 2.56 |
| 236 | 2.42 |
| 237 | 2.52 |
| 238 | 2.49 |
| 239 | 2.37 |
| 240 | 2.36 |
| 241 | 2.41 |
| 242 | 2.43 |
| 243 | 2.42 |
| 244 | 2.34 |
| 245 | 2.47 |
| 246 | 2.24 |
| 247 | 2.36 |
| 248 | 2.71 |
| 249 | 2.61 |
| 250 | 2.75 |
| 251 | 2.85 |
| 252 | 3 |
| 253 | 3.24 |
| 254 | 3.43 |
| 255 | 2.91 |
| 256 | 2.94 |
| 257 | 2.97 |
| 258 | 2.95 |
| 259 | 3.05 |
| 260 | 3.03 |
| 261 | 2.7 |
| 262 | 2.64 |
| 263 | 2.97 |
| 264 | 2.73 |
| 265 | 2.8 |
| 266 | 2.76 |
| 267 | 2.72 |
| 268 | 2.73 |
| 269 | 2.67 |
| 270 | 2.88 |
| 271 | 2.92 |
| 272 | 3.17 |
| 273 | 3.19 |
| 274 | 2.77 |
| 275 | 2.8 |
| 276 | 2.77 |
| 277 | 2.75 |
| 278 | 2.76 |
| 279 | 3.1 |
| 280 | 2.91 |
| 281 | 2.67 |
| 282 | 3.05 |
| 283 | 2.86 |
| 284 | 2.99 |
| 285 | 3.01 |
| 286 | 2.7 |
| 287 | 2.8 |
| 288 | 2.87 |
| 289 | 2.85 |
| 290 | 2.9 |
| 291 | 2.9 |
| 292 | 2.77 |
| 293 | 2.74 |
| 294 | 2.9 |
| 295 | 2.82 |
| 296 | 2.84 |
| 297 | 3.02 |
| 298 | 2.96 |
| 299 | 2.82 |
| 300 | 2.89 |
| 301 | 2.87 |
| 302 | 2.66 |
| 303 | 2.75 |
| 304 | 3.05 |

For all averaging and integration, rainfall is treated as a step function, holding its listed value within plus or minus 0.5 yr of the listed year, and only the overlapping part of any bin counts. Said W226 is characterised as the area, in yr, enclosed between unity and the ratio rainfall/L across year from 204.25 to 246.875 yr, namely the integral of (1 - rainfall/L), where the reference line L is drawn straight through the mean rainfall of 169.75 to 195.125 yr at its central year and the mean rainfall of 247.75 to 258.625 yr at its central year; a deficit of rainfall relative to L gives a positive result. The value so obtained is 3.2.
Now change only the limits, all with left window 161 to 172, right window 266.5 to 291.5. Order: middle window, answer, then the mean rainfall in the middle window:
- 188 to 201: 1.03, 2.04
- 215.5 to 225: 0.16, 2.37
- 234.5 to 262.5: -0.50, 2.68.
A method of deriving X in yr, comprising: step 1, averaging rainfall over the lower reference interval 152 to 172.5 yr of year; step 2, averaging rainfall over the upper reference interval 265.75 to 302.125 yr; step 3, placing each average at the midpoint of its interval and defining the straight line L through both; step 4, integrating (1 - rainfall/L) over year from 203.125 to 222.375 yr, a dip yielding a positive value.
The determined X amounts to 0.5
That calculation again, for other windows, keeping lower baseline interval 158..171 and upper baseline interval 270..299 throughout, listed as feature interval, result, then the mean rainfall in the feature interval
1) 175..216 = 1.60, 2.12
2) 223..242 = -0.40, 2.54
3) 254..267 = -0.89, 2.89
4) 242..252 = 0.21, 2.55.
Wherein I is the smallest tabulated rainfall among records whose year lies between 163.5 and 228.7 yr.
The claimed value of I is 1.79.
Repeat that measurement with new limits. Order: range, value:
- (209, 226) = 2.09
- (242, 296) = 2.24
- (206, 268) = 2.06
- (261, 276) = 2.64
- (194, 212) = 1.89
